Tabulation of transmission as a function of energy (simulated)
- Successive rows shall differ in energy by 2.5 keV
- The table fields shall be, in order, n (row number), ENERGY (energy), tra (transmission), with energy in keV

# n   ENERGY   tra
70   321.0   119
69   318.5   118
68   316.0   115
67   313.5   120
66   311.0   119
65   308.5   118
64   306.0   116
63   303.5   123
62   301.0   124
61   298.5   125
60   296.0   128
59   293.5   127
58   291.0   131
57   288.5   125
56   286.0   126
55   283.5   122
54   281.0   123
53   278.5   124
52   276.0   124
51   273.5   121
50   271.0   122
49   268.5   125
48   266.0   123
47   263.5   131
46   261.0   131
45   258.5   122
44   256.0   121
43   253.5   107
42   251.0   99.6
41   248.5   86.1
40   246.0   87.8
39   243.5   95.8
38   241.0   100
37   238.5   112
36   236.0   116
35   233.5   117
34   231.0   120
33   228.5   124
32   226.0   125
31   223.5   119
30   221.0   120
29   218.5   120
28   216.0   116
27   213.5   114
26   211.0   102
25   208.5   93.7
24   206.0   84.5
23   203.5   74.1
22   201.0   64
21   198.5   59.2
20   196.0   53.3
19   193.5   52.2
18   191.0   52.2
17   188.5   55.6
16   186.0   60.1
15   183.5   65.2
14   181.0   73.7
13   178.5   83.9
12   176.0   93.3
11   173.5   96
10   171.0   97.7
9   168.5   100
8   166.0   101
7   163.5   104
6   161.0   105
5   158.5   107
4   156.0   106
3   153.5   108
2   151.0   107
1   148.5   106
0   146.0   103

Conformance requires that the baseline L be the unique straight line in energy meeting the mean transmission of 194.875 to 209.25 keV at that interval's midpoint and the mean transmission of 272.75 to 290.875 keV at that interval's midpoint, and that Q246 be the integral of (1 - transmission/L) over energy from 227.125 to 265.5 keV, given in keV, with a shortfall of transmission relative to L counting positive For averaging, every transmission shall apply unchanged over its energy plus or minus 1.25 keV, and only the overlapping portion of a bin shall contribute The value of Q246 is -4.5 keV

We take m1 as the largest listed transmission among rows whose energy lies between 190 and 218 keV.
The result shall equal 116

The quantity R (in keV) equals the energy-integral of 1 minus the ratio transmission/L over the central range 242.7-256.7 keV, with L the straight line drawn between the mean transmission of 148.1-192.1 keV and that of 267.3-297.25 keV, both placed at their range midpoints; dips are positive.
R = 1.9 keV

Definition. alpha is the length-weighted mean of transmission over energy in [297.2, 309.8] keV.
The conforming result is 121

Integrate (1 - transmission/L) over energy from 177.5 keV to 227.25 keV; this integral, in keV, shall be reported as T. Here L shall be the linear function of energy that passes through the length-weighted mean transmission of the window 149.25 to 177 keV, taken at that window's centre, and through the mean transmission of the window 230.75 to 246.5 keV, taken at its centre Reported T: 9.8 keV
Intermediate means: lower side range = 102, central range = 84.4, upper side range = 107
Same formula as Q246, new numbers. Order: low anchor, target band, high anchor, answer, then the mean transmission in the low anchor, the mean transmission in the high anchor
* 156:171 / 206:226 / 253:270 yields 0.5 keV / 103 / 124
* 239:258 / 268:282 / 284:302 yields -0.8 keV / 101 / 126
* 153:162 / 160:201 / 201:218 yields 9.9 keV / 106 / 95.9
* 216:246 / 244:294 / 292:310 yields 0.3 keV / 114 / 123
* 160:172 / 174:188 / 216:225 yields 4.1 keV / 102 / 119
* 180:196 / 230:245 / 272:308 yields -3.2 keV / 59.1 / 124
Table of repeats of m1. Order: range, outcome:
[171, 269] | 131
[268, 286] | 126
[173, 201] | 96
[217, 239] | 125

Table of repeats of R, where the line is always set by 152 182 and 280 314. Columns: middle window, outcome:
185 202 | 7.7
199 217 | 2.6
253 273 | -1.1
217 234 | -1.7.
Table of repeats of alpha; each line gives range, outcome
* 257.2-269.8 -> 126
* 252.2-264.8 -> 122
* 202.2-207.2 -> 79.1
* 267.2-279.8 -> 123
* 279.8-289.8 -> 124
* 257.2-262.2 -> 126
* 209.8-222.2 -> 114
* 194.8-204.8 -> 62.8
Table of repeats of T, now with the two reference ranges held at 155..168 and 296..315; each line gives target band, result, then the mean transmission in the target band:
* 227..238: -0.6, 119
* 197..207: 3.6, 69.7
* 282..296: -0.8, 126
